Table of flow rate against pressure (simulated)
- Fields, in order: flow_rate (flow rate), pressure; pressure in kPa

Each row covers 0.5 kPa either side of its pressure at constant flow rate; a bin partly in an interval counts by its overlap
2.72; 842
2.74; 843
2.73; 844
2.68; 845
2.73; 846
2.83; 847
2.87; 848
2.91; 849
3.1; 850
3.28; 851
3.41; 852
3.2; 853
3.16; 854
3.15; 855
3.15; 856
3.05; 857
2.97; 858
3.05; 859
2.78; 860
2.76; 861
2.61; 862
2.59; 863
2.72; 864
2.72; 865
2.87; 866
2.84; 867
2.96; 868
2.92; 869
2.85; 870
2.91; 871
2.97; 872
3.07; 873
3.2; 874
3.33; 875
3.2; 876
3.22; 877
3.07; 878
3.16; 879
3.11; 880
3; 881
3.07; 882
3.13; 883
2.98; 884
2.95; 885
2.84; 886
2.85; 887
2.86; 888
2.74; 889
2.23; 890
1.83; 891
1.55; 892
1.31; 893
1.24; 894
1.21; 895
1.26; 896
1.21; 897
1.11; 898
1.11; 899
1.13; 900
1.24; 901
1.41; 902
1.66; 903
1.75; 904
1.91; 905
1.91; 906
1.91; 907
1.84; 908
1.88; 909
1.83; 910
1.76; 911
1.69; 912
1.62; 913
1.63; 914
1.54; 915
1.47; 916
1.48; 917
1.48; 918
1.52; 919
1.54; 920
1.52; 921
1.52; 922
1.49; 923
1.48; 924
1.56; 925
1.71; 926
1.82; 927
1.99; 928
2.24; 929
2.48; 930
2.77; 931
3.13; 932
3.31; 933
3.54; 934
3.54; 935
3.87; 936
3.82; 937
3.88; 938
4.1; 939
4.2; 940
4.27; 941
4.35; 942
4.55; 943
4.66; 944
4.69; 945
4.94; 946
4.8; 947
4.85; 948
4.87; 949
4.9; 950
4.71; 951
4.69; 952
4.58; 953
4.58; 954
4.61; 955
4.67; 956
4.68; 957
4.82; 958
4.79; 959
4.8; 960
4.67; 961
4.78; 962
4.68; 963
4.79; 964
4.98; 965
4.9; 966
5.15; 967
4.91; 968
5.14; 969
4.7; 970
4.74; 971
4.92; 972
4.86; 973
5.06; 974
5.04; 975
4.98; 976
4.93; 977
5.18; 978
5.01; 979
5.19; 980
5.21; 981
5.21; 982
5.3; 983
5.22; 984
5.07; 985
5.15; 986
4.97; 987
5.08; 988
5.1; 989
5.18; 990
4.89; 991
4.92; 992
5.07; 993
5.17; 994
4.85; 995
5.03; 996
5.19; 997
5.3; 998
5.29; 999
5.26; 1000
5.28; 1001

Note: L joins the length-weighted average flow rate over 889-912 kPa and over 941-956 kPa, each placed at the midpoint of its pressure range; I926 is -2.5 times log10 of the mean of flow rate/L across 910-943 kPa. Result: 0.34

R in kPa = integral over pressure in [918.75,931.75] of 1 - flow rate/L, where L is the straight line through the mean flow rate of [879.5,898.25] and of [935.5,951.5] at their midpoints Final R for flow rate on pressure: 6.59 kPa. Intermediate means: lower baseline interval 2.25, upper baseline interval 4.47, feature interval 1.85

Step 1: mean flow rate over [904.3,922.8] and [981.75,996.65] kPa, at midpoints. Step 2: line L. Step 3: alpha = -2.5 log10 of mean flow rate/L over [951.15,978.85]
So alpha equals -0.22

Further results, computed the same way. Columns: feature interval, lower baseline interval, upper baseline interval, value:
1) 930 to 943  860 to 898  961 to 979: 0.10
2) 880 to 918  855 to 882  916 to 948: 0.48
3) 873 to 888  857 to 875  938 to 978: 0.04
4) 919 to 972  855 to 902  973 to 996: 0.09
